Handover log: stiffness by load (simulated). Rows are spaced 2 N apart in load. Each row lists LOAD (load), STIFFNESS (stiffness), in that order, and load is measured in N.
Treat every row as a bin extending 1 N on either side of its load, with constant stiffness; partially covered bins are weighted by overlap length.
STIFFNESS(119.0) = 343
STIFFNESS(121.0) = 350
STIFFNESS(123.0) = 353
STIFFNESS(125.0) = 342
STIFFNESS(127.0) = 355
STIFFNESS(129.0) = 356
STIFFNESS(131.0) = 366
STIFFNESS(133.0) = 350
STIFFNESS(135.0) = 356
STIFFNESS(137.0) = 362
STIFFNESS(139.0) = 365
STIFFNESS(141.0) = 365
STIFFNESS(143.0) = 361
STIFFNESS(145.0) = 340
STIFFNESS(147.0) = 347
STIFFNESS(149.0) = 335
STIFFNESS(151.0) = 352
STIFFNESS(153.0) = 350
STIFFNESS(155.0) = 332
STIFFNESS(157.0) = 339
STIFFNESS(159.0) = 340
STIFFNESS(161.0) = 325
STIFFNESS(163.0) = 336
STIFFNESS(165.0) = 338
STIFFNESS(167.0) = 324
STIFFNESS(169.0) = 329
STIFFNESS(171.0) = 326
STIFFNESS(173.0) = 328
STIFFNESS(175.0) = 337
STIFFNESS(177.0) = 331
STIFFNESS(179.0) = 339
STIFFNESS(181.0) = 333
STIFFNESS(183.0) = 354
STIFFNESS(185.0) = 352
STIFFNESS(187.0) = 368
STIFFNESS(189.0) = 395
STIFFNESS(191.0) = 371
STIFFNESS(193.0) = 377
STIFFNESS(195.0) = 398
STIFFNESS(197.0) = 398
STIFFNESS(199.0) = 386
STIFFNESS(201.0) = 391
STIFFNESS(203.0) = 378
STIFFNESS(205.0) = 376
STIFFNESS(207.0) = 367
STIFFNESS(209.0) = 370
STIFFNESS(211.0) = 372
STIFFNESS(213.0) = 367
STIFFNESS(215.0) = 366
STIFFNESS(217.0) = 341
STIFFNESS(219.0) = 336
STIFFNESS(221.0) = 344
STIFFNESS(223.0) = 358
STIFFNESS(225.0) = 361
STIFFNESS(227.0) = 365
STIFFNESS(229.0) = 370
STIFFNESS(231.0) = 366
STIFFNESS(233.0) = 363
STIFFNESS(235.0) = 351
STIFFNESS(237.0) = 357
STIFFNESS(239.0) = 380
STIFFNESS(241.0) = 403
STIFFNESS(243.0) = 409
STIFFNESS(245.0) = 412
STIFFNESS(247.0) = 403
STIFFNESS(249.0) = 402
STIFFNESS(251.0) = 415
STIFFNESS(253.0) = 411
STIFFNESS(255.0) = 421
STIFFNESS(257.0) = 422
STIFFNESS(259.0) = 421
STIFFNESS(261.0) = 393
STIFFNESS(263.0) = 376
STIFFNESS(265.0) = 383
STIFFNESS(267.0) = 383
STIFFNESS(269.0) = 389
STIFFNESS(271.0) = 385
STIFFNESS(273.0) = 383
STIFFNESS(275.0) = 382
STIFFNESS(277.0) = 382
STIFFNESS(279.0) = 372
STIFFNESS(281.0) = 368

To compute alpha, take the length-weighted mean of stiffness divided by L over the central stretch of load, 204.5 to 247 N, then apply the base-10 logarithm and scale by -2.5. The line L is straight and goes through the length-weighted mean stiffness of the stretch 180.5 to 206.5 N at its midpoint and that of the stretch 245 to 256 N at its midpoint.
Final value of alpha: 0.08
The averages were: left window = 376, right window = 411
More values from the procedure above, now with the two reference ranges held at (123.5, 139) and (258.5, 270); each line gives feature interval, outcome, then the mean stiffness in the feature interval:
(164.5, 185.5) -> 0.10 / 335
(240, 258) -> -0.07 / 411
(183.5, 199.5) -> -0.02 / 380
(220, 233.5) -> 0.06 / 361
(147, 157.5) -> 0.06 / 342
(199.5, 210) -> -0.01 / 377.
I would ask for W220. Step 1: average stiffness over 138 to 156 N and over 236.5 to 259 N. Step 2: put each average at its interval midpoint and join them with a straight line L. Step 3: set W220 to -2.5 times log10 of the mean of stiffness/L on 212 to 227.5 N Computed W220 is 0.10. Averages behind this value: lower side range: 350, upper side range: 405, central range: 354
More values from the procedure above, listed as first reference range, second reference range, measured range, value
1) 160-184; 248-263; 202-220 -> 0.02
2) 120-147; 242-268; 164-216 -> 0.05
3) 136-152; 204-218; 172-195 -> 0.02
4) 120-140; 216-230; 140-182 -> 0.05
